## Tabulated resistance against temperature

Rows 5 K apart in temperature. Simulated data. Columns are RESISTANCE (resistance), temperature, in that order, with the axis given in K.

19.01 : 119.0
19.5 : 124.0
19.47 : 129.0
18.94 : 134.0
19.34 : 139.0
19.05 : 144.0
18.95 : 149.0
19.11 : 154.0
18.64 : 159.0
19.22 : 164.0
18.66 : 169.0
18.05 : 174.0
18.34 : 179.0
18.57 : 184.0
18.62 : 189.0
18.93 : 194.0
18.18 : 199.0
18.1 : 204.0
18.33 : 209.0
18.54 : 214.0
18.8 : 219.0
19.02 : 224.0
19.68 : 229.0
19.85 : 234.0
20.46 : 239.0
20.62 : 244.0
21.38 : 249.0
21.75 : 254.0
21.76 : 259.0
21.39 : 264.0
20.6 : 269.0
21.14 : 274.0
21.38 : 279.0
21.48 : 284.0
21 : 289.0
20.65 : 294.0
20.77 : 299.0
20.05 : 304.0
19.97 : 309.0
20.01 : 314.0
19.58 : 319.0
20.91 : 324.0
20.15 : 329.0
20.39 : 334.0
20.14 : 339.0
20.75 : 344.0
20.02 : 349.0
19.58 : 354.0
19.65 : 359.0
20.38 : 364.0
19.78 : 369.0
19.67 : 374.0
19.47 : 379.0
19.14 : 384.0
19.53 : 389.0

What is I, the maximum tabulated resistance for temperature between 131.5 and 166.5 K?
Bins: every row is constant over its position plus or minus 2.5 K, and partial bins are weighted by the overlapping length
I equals 19.34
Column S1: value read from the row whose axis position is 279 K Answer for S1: 21.38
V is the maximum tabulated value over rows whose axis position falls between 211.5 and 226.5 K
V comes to 19.02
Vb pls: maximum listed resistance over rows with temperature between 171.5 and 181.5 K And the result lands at 18.34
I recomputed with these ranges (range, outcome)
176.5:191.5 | 18.62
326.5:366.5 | 20.75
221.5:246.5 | 20.62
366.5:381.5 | 19.78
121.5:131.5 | 19.5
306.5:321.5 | 20.01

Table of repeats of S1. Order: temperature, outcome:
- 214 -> 18.54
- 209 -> 18.33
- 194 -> 18.93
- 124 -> 19.5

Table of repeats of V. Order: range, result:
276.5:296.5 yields 21.48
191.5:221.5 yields 18.93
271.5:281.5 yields 21.38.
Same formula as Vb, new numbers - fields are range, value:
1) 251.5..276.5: 21.76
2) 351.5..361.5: 19.65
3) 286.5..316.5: 21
